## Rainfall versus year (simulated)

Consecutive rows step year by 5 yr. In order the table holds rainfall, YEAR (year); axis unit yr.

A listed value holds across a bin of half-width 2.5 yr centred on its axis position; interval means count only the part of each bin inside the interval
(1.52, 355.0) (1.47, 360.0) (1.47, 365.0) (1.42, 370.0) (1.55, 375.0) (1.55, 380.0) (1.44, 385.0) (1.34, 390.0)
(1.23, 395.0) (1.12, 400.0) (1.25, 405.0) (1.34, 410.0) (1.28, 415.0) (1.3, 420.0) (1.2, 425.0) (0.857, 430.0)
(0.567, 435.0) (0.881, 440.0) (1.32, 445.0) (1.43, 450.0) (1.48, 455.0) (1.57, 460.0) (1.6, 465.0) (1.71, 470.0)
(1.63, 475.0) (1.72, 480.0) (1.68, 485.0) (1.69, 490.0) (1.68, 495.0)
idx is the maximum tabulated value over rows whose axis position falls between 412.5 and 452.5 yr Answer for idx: 1.43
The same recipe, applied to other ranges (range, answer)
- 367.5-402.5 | 1.55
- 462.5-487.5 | 1.72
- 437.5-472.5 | 1.71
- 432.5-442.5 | 0.881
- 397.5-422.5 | 1.34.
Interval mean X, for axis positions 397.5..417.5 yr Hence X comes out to 1.25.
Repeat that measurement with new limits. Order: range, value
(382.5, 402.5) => 1.28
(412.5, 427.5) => 1.26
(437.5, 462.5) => 1.34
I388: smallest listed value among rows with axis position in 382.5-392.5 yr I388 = 1.34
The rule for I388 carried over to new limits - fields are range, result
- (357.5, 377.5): 1.42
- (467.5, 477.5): 1.63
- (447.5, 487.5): 1.43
